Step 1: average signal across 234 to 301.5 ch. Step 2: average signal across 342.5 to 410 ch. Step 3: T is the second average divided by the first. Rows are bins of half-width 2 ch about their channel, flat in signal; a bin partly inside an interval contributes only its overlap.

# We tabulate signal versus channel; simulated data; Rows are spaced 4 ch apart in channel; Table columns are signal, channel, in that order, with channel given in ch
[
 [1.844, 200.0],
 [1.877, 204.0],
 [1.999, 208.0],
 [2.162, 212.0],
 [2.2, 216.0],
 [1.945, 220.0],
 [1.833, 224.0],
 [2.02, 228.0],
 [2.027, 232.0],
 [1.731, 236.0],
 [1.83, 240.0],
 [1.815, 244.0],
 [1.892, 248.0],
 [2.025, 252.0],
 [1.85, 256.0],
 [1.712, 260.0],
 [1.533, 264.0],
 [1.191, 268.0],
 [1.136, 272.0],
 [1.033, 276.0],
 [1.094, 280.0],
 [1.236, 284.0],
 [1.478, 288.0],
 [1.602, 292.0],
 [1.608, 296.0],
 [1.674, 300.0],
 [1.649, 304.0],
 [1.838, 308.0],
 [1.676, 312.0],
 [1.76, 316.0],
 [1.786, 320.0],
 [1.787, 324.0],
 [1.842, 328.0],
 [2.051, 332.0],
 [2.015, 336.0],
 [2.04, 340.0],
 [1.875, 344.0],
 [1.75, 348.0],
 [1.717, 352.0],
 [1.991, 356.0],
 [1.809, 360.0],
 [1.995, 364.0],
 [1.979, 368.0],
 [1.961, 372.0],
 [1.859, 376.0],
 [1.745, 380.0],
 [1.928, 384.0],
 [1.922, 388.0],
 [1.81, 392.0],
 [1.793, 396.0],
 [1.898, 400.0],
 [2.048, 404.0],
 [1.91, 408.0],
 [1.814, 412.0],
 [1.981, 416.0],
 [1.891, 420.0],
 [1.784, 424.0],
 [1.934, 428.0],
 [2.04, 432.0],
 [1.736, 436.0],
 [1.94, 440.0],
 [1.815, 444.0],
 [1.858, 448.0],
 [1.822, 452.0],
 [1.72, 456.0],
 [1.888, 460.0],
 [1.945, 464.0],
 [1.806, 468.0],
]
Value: 1.2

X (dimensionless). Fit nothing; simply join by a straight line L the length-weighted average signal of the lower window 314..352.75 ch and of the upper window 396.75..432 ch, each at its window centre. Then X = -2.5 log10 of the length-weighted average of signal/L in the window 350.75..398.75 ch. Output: 0.01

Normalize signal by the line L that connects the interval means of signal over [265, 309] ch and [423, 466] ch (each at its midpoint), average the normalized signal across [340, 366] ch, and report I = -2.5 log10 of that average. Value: -0.17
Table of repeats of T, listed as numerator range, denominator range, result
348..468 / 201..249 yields 0.97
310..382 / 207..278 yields 1.06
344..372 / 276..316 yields 1.23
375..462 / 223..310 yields 1.15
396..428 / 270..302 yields 1.40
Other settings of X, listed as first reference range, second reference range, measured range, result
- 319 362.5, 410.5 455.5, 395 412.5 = -0.02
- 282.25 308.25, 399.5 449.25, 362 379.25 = -0.10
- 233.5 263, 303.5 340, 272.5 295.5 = 0.37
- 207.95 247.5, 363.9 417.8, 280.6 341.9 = 0.12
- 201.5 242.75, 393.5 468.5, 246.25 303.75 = 0.27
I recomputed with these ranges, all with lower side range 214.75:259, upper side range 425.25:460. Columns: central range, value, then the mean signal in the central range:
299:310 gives 0.10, 1.72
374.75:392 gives 0.01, 1.86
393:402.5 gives 0.01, 1.85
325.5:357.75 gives -0.01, 1.91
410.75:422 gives -0.02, 1.9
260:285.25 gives 0.46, 1.24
